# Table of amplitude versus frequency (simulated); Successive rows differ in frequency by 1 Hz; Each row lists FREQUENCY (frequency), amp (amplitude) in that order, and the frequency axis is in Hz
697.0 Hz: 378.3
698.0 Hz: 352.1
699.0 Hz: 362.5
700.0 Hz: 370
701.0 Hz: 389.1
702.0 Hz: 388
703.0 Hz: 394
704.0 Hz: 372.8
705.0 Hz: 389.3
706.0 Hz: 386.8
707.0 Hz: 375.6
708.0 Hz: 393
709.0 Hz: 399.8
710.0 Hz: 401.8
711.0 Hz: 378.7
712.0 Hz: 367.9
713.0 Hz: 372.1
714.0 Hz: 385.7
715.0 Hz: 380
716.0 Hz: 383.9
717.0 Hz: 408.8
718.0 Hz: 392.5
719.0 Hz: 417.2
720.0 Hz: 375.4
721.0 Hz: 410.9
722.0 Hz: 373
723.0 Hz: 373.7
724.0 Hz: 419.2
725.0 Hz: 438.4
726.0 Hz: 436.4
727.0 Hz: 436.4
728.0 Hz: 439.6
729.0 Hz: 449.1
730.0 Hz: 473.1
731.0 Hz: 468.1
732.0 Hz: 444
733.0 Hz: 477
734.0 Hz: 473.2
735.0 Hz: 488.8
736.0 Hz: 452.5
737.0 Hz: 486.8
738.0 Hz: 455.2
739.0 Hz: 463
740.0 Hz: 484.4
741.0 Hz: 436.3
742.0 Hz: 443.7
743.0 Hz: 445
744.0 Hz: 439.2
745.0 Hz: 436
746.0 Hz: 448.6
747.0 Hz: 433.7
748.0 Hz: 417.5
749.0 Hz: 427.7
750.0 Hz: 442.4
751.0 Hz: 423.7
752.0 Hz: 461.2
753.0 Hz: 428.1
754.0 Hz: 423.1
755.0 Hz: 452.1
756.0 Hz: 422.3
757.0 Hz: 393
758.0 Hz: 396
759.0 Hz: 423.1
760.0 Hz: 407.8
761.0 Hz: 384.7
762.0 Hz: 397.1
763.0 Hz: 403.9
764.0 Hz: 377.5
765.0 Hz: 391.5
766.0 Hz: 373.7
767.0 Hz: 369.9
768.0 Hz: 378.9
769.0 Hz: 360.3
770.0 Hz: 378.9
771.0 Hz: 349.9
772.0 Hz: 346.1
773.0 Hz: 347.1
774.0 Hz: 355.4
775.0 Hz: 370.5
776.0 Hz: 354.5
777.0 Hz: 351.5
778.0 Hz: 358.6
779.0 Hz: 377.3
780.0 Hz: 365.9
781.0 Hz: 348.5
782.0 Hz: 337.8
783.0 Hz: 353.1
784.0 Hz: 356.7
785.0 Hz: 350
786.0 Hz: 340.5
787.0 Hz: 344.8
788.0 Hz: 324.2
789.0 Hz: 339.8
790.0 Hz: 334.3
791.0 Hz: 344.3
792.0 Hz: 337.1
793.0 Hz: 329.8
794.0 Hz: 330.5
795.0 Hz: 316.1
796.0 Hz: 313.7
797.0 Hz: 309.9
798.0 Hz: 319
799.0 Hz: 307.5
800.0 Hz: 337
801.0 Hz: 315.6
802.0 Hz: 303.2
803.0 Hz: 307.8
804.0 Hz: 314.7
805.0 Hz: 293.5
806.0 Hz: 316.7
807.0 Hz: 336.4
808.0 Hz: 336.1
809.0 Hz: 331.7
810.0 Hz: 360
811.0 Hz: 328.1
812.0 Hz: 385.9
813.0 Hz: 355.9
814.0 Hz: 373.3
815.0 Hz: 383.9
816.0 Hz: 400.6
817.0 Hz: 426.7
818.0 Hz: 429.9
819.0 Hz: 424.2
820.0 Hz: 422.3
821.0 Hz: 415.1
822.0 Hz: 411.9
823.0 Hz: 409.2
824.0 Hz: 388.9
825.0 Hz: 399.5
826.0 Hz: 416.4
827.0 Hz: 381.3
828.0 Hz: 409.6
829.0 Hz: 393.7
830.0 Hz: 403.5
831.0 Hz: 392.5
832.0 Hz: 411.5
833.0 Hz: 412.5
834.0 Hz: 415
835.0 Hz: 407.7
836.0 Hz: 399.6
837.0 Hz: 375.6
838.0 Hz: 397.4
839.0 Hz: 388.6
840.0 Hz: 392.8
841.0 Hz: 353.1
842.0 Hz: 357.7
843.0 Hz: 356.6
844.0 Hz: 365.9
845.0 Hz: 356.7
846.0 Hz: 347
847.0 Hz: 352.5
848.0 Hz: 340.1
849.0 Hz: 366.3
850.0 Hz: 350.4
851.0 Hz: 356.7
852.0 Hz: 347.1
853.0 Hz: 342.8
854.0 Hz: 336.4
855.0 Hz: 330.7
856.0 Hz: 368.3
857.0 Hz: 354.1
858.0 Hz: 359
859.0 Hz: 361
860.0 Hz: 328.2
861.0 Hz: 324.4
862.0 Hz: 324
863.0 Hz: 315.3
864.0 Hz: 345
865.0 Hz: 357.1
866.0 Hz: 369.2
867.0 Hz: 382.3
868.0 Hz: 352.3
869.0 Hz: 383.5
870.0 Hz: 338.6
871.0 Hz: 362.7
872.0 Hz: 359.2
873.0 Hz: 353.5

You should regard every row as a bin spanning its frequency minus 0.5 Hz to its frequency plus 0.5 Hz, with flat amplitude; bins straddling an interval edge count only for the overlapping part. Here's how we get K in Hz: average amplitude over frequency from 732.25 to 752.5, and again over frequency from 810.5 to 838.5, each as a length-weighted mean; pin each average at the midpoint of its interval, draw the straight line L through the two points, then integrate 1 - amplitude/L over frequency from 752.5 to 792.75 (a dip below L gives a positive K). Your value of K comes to 5.7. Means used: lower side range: 452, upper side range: 399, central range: 371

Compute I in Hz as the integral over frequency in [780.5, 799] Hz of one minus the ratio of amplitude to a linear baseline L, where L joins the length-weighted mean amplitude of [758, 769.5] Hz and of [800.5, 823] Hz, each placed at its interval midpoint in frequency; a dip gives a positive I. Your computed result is 2.01 Hz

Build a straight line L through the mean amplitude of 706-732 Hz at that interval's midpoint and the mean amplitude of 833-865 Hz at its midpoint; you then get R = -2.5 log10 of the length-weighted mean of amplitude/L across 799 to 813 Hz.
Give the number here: 0.14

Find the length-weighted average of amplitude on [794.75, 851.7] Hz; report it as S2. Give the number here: 368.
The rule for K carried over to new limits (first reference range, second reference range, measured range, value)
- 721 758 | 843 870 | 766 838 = 5.2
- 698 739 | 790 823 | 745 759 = -1.4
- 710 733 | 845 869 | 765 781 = 1.0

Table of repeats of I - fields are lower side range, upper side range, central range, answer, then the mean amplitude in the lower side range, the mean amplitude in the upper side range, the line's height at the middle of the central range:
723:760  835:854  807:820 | 0.31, 442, 364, 388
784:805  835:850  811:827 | -2.40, 326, 369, 348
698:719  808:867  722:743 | -3.69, 385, 374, 383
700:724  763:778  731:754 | -4.51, 388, 366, 376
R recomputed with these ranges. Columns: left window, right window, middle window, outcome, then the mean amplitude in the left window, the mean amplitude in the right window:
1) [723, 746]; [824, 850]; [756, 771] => 0.118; 452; 383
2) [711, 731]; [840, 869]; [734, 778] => -0.051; 408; 351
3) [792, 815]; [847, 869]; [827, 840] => -0.174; 330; 349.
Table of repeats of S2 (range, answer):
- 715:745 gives 436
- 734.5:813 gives 377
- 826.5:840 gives 399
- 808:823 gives 388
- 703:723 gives 387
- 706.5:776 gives 414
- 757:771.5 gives 385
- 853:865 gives 341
